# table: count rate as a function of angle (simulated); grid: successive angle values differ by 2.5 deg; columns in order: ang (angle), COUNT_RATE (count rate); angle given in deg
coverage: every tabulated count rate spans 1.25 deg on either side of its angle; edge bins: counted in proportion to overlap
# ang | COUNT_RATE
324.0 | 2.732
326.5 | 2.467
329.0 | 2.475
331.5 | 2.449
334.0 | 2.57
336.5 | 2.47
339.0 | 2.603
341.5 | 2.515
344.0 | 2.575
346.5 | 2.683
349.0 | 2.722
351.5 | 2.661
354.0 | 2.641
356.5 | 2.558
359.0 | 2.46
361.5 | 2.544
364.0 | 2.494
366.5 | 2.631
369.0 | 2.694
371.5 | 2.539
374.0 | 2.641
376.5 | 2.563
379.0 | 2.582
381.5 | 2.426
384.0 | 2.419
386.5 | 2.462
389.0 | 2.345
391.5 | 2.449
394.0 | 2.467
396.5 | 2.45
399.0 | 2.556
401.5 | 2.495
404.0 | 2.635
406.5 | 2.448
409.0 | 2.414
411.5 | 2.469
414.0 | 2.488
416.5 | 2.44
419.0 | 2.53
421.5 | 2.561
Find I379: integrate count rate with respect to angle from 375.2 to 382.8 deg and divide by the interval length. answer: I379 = 2.52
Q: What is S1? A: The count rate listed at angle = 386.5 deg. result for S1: 2.462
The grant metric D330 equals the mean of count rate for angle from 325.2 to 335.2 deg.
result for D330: 2.49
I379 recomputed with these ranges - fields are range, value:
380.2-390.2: 2.41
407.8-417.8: 2.45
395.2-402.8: 2.5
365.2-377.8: 2.61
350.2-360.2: 2.58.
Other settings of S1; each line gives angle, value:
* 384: 2.419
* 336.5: 2.47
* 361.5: 2.544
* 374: 2.641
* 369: 2.694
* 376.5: 2.563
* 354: 2.641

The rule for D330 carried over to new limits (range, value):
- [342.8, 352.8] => 2.66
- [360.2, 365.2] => 2.52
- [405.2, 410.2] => 2.43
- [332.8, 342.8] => 2.54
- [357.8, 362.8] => 2.5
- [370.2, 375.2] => 2.59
